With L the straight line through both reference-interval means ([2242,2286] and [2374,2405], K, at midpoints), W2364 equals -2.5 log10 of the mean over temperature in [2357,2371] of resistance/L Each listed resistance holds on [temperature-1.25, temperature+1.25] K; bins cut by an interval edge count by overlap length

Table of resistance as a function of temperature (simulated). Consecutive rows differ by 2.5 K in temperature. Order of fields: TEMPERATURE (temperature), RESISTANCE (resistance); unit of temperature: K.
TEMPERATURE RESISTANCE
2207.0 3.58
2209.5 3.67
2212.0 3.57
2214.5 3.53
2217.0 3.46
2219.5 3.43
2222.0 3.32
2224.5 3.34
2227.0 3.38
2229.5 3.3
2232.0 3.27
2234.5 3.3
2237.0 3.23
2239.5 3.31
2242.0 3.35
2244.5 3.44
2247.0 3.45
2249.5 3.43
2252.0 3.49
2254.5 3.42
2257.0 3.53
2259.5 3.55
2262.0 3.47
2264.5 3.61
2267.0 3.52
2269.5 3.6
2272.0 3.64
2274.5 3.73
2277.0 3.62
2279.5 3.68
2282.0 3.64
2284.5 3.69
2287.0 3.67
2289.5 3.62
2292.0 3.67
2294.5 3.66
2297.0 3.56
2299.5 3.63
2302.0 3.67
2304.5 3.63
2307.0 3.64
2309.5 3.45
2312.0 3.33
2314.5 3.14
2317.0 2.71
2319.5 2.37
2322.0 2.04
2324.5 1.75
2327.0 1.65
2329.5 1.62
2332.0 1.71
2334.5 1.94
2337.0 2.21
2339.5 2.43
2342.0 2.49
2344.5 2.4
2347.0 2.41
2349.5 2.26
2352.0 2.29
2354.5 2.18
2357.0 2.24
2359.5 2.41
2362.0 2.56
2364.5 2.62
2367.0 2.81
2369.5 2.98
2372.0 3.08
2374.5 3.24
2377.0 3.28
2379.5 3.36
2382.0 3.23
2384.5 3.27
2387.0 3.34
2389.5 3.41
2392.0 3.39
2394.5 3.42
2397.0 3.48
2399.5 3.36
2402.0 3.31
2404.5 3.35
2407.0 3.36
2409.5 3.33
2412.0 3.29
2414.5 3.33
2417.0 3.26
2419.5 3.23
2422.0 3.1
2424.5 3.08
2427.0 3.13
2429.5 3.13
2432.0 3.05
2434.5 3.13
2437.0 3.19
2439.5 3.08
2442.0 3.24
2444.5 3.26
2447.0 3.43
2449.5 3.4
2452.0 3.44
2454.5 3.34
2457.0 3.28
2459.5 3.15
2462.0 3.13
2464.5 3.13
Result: 0.268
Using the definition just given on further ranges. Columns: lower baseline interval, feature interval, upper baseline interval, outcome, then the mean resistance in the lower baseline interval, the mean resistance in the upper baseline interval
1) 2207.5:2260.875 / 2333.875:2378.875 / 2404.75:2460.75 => 0.276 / 3.42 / 3.24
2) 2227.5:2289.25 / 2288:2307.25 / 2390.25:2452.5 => -0.059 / 3.5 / 3.27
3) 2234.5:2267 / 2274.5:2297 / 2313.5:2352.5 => -0.247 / 3.44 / 2.21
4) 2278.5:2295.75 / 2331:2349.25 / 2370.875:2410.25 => 0.483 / 3.66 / 3.33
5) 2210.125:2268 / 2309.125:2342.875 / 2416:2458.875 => 0.397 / 3.42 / 3.22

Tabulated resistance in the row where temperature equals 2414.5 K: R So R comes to 3.33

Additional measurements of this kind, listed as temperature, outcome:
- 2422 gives 3.1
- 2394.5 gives 3.42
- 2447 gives 3.43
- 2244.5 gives 3.44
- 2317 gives 2.71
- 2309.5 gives 3.45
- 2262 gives 3.47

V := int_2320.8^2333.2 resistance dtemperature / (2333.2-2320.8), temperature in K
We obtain 1.75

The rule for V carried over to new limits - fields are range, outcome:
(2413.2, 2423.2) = 3.23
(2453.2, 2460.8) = 3.26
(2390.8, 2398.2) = 3.43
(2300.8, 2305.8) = 3.65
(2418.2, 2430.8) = 3.13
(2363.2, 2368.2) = 2.71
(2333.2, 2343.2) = 2.26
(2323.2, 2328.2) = 1.7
